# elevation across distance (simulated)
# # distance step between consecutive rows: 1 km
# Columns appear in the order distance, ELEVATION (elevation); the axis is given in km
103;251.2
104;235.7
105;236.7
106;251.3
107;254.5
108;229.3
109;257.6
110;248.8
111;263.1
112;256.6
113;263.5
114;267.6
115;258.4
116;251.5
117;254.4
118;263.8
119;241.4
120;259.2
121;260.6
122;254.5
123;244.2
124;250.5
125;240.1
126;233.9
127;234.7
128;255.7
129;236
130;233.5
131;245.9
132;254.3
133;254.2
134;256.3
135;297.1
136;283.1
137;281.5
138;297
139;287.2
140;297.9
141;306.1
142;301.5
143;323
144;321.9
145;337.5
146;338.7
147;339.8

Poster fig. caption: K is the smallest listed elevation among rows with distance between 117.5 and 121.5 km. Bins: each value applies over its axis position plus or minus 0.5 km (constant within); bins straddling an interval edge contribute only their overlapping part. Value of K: 241.4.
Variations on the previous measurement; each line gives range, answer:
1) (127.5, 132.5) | 233.5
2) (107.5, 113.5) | 229.3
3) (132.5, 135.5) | 254.2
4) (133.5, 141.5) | 256.3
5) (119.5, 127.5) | 233.9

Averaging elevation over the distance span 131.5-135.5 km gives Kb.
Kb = 265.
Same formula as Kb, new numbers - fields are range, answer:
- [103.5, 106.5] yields 241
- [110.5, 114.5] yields 263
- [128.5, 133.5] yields 245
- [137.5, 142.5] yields 298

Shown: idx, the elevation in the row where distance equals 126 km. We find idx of 233.9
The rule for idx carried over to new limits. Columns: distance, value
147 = 339.8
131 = 245.9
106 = 251.3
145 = 337.5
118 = 263.8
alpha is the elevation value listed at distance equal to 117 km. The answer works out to 254.4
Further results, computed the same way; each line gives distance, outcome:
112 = 256.6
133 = 254.2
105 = 236.7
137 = 281.5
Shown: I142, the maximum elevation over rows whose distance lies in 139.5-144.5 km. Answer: 323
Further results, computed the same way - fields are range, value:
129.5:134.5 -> 256.3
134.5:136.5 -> 297.1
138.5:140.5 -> 297.9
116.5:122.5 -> 263.8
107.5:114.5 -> 267.6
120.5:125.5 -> 260.6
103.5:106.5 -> 251.3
